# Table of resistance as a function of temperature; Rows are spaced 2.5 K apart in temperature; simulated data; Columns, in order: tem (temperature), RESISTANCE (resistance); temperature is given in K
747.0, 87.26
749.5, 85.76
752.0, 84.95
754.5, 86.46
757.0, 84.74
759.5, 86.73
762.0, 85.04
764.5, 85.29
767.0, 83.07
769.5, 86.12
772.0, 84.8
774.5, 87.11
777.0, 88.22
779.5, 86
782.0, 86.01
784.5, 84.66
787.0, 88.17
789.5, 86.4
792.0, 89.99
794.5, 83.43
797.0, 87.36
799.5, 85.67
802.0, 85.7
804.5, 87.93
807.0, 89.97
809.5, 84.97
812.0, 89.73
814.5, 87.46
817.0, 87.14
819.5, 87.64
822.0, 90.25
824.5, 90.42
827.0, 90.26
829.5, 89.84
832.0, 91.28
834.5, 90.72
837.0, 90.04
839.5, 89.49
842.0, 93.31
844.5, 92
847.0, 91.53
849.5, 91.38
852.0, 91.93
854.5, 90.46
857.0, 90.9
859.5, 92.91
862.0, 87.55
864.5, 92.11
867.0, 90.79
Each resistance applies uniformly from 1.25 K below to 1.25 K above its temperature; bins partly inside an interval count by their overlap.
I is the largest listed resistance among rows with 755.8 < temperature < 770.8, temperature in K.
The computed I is 86.73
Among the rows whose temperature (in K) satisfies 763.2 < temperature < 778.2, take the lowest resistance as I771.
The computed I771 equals 83.07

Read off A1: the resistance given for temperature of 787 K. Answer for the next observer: 88.17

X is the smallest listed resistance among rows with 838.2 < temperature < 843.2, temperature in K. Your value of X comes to 89.49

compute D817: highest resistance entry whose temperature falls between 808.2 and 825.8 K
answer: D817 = 90.42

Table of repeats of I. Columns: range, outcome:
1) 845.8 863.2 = 92.91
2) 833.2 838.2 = 90.72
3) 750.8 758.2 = 86.46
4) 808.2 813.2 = 89.73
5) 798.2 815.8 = 89.97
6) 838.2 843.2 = 93.31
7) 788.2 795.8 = 89.99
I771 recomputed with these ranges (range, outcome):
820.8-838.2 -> 89.84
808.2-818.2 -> 84.97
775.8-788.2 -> 84.66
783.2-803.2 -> 83.43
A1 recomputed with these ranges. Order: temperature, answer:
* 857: 90.9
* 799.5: 85.67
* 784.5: 84.66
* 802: 85.7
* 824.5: 90.42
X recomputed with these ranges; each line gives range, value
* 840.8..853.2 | 91.38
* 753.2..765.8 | 84.74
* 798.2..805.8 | 85.67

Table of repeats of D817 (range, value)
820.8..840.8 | 91.28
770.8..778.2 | 88.22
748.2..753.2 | 85.76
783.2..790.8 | 88.17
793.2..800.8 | 87.36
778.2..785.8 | 86.01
